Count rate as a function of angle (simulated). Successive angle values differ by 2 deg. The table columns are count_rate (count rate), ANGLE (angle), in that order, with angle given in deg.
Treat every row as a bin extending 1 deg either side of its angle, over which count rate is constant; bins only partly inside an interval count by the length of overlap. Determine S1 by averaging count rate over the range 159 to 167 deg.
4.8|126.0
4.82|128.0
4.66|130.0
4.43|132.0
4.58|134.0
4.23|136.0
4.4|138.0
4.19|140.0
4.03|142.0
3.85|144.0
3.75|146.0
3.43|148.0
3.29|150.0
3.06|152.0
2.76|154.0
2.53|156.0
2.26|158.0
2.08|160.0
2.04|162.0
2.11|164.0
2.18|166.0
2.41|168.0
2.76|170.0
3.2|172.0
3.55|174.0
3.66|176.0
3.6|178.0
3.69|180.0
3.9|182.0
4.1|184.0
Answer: 2.1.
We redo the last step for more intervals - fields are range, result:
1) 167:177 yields 3.12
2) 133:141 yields 4.35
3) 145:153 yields 3.38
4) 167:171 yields 2.58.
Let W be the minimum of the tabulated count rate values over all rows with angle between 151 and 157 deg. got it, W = 2.53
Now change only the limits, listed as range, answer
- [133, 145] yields 3.85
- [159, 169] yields 2.04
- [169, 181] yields 2.76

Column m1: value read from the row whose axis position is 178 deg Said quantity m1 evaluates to 3.6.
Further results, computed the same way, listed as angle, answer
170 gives 2.76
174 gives 3.55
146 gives 3.75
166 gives 2.18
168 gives 2.41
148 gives 3.43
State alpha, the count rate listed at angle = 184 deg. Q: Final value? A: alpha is 4.1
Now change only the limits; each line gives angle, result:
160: 2.08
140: 4.19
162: 2.04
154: 2.76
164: 2.11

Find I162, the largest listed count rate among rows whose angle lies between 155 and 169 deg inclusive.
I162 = 2.53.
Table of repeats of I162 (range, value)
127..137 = 4.82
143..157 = 3.85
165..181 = 3.69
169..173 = 3.2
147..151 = 3.43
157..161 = 2.26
